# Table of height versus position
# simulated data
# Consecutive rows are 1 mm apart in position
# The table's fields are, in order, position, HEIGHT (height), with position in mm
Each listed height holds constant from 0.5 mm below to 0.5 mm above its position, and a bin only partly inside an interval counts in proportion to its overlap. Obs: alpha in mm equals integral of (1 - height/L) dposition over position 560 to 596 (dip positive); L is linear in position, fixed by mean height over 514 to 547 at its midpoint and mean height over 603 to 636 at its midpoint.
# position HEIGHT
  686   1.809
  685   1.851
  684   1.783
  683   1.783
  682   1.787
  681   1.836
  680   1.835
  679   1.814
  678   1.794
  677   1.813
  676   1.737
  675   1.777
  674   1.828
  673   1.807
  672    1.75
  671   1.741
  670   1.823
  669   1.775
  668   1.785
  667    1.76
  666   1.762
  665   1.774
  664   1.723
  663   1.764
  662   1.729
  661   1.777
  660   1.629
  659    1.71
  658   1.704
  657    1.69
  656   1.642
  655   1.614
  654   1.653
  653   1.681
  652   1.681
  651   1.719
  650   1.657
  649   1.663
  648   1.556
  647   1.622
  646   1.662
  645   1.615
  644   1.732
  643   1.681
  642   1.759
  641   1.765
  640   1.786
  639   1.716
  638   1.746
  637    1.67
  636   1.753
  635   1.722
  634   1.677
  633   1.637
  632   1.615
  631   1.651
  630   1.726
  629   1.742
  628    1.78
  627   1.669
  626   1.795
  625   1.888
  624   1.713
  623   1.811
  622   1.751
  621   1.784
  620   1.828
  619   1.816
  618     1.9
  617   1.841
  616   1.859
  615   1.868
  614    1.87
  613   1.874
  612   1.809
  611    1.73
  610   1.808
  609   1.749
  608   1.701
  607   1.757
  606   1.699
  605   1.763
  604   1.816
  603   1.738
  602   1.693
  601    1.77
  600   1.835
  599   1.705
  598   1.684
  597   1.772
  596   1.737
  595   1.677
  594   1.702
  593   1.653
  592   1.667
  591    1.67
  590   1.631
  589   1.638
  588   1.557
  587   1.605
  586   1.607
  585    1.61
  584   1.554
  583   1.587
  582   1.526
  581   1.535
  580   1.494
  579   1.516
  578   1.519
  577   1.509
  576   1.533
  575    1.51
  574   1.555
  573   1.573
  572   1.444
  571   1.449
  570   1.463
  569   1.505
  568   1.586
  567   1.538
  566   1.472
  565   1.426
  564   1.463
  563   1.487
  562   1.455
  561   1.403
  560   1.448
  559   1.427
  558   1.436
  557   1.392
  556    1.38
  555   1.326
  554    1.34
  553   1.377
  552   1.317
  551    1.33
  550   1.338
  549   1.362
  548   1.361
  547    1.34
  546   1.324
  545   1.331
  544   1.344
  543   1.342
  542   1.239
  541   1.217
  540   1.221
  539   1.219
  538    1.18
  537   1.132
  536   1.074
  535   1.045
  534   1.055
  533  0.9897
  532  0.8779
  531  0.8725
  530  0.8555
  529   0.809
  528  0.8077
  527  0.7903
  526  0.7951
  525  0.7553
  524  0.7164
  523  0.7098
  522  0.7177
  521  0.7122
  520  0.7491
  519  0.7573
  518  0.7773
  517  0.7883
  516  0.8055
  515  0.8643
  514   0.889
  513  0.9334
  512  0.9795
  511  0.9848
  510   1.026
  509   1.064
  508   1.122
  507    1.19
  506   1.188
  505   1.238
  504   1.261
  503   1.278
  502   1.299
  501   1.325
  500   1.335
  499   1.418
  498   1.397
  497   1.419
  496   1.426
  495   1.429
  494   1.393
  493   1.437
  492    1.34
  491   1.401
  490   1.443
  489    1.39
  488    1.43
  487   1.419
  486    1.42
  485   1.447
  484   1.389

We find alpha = -4.0 mm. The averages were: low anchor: 0.969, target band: 1.55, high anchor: 1.77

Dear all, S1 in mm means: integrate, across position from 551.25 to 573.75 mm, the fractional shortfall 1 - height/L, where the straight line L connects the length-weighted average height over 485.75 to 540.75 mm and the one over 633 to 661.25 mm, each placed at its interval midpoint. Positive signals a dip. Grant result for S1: -2.3 mm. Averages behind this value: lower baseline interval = 1.09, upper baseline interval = 1.69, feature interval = 1.44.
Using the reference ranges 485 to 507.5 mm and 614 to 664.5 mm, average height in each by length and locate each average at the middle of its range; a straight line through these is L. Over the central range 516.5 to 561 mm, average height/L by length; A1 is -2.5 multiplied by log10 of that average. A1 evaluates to 0.316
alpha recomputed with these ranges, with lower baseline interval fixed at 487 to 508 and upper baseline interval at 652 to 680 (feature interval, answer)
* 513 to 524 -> 4.8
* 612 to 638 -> -2.0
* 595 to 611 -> -1.5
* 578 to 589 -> -0.1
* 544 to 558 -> 1.2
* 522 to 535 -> 5.3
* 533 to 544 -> 2.1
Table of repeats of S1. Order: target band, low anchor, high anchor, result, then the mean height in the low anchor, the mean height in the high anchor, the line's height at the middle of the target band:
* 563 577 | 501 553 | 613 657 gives -1.9 mm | 1.05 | 1.73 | 1.32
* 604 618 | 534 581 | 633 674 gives -2.1 mm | 1.38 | 1.71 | 1.57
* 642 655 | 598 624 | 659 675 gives 0.8 mm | 1.79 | 1.76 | 1.77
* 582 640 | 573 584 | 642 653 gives -4.9 mm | 1.53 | 1.66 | 1.59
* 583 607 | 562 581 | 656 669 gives -1.9 mm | 1.5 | 1.73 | 1.56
